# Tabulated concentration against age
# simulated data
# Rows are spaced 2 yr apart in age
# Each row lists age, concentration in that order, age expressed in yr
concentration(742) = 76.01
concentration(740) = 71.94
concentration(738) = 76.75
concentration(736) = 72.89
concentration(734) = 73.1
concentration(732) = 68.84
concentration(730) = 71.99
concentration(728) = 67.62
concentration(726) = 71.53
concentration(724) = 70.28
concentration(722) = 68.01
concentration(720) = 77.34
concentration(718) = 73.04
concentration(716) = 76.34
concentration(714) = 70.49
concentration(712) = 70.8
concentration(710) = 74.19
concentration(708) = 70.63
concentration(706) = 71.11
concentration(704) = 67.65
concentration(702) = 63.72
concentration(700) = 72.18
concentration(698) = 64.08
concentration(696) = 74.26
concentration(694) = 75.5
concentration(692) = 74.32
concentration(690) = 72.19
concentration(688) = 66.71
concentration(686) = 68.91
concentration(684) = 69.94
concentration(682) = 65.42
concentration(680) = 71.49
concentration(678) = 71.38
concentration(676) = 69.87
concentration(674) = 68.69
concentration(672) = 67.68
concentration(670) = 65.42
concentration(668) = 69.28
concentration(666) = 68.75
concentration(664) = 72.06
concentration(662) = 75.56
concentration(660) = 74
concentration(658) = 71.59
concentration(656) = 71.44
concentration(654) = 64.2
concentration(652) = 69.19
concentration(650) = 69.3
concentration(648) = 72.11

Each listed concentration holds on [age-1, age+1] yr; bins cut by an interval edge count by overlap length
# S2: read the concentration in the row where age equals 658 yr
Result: 71.59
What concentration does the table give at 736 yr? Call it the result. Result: 72.89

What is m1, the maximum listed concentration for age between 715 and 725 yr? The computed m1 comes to 77.34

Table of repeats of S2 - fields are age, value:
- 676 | 69.87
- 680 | 71.49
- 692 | 74.32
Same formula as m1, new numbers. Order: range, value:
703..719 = 76.34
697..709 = 72.18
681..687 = 69.94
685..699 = 75.5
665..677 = 69.87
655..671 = 75.56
